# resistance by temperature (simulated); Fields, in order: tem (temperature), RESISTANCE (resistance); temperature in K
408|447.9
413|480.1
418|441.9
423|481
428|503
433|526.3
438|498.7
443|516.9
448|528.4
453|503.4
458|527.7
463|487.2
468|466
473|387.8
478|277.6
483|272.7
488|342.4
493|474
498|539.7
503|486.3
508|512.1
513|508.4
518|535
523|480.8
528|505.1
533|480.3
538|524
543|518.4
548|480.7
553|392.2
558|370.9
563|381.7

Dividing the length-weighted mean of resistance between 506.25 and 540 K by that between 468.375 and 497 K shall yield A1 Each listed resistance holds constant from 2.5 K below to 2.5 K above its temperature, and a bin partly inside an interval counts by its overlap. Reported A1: 1.37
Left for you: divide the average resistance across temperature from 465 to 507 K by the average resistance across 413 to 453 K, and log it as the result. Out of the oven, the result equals 0.82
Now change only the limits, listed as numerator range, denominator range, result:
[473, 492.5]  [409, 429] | 0.69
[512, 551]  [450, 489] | 1.22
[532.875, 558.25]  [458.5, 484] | 1.18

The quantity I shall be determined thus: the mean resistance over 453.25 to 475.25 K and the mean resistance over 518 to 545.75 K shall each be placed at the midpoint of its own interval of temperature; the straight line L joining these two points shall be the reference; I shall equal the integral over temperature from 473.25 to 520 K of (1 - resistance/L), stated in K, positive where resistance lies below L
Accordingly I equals 5.11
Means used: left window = 472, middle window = 435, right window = 505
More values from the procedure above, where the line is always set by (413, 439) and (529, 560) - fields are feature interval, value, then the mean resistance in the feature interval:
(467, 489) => 6.3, 342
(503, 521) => -1.6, 513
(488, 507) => -0.2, 480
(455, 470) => -0.4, 495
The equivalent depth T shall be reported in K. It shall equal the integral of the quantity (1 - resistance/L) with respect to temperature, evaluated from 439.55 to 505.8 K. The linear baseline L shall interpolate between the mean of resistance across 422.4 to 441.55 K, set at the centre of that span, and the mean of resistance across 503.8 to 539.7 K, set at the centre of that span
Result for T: 7.5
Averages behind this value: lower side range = 505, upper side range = 505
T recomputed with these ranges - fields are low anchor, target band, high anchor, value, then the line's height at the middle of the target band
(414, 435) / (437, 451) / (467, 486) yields -2.72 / 432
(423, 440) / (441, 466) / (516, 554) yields -0.44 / 503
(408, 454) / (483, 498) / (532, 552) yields 2.64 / 495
